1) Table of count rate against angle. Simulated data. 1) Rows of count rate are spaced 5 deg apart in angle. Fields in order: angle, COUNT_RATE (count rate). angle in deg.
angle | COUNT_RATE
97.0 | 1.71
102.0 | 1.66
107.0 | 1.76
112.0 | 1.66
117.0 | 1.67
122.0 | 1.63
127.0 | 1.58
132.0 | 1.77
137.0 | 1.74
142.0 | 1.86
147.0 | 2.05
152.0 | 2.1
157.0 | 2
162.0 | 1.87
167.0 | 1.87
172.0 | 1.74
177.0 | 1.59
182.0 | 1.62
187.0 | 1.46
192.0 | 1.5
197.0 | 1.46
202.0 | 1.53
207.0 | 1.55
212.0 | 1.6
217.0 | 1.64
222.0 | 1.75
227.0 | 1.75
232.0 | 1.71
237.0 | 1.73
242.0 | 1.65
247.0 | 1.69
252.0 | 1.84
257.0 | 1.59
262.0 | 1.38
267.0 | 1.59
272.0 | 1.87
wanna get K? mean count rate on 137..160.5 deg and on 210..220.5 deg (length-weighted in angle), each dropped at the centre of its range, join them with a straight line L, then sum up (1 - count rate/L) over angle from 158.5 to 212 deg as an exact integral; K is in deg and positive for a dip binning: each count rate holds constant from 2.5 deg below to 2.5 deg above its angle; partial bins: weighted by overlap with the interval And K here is 4.8 deg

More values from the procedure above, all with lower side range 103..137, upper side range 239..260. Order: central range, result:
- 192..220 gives 2.16 deg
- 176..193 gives 1.43 deg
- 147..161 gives -2.89 deg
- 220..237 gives -0.50 deg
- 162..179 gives -0.75 deg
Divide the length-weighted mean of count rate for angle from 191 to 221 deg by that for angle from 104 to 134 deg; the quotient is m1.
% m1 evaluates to 0.93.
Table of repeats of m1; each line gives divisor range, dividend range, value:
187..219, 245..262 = 1.08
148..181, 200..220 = 0.85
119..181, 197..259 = 0.92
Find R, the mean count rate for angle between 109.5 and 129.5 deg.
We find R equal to 1.63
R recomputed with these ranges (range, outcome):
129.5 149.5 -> 1.85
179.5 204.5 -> 1.51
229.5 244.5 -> 1.7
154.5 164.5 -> 1.94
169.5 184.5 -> 1.65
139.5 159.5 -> 2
